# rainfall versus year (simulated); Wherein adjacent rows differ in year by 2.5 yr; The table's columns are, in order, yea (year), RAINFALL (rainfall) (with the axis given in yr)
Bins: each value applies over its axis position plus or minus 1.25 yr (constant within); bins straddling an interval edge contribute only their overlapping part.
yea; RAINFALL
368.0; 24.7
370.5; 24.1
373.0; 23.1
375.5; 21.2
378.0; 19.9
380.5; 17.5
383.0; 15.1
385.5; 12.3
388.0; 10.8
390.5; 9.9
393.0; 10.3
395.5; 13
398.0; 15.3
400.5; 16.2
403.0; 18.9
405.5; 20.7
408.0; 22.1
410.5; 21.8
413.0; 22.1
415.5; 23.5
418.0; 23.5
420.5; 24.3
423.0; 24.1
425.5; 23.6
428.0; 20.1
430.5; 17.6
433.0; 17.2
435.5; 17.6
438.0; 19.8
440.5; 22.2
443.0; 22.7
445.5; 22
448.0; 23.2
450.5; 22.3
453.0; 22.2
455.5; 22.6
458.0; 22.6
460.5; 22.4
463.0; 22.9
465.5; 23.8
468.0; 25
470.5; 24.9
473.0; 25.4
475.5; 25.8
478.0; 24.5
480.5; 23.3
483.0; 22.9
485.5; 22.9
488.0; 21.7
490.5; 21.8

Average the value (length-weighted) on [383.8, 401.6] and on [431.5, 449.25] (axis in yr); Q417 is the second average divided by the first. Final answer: 1.6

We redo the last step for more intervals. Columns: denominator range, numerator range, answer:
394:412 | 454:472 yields 1.29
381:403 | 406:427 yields 1.72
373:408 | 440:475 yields 1.45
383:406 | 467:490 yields 1.71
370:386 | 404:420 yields 1.17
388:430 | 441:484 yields 1.23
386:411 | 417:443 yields 1.35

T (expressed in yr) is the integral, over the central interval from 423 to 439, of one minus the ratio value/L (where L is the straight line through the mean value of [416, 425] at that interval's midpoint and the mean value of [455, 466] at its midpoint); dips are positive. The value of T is 2.7 yr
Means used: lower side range 23.9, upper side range 22.8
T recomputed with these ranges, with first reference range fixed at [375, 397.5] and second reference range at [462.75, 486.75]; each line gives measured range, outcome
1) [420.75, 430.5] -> -1.8 yr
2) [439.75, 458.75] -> -1.0 yr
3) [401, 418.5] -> -4.7 yr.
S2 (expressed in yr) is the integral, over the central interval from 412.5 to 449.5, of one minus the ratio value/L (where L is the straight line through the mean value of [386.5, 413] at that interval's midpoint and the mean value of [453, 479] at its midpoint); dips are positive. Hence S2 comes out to -3.52 yr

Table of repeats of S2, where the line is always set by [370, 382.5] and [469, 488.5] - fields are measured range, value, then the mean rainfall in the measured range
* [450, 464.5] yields 0.48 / 22.5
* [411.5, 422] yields -0.65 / 23.3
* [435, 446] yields 0.85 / 21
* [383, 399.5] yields 6.94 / 12.2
